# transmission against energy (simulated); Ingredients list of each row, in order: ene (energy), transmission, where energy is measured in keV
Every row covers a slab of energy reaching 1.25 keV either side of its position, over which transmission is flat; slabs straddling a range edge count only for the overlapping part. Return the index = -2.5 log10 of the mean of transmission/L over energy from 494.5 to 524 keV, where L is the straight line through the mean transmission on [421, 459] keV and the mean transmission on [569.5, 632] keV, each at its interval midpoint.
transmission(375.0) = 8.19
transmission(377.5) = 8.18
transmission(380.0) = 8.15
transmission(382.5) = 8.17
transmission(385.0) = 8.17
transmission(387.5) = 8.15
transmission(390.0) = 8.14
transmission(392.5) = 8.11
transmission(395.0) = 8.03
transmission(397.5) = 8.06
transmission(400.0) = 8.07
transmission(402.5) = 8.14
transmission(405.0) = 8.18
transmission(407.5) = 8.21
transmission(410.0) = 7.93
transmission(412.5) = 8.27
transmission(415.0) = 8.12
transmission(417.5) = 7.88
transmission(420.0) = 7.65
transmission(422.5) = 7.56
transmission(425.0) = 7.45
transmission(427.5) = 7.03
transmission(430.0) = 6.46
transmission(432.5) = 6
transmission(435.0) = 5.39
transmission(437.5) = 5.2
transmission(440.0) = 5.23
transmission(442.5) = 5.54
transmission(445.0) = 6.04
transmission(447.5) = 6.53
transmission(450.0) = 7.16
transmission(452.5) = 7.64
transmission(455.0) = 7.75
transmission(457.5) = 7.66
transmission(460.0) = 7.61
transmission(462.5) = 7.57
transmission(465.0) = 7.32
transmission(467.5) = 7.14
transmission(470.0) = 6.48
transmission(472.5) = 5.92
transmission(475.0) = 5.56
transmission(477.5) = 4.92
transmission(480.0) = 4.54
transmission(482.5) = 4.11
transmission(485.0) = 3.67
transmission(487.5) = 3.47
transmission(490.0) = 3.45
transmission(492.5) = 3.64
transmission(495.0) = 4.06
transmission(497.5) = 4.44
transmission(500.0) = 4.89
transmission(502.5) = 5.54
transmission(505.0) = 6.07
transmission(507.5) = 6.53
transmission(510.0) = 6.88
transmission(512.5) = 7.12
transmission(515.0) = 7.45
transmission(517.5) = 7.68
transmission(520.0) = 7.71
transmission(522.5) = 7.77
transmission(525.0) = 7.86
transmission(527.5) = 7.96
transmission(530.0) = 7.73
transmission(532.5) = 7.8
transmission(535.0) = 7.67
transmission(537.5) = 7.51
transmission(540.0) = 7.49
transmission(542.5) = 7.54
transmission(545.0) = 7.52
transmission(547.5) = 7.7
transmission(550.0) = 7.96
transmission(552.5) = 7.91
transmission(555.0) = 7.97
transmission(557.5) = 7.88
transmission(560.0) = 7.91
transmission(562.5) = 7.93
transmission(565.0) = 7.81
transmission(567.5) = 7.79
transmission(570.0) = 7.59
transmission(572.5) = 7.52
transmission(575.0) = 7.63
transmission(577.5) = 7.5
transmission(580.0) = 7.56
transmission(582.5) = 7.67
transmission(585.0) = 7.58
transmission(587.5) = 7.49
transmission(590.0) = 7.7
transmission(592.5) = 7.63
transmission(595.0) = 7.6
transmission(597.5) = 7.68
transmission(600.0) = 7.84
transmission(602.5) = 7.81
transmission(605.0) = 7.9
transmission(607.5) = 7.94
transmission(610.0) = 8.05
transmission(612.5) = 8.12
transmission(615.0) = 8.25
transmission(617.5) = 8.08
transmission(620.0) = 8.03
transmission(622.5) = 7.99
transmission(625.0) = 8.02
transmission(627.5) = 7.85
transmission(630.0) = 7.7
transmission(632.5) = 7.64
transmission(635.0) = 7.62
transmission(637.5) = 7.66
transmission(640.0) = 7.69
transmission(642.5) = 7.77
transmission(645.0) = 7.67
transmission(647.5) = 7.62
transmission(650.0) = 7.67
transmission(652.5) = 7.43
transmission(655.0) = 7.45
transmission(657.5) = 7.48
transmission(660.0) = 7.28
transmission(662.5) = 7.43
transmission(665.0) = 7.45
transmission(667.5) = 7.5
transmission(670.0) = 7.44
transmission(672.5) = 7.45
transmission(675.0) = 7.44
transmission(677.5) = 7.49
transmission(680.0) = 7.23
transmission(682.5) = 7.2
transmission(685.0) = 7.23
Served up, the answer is 0.11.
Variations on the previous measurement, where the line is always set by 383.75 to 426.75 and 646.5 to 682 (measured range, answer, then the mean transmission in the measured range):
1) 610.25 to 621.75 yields -0.08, 8.11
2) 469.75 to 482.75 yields 0.44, 5.25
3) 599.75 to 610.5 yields -0.05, 7.9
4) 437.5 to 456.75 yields 0.21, 6.5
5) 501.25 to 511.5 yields 0.23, 6.28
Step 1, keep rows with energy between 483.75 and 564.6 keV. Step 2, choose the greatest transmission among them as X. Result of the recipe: 7.97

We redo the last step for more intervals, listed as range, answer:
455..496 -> 7.75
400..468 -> 8.27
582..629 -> 8.25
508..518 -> 7.68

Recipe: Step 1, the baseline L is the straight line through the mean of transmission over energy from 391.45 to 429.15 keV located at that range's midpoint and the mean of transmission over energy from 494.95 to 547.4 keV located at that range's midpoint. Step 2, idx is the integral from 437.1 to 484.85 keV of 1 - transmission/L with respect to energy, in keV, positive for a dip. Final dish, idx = 7.78 keV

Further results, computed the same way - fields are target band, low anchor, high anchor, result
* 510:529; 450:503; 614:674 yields -4.47 keV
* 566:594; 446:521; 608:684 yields -2.48 keV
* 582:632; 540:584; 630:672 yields -1.38 keV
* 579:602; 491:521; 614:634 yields -0.84 keV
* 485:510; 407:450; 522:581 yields 8.89 keV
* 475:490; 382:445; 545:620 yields 6.64 keV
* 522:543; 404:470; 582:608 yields -0.70 keV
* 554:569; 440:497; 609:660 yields -2.13 keV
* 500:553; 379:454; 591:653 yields 1.88 keV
